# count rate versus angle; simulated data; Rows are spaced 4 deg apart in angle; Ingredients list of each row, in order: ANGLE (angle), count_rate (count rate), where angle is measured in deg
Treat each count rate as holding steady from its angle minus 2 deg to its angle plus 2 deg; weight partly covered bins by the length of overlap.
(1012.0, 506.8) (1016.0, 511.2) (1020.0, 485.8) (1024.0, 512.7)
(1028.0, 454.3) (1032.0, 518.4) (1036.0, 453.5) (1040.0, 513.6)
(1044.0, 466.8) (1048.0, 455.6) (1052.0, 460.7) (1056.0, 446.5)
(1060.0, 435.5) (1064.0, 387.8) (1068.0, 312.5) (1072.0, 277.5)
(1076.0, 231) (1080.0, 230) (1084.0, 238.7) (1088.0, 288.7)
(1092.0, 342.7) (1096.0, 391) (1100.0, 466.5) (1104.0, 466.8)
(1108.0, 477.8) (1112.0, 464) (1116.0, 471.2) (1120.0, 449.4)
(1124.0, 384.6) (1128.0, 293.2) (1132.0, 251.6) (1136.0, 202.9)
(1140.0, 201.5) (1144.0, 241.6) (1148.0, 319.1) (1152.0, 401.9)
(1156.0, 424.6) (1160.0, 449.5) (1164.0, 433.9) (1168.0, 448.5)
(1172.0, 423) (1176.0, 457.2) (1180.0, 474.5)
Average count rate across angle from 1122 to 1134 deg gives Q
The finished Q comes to 310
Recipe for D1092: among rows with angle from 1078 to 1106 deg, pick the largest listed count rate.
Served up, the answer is 466.8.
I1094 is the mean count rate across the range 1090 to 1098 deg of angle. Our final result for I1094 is 367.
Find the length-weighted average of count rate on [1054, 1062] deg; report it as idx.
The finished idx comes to 441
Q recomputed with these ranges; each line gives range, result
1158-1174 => 439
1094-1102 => 429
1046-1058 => 454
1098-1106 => 467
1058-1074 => 353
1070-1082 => 246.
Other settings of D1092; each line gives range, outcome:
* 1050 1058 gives 460.7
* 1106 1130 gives 477.8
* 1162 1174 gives 448.5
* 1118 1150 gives 449.4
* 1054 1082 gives 446.5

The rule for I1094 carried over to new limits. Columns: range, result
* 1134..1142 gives 202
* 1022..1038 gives 485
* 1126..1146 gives 238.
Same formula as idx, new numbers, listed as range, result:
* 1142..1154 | 321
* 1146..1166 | 406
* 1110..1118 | 468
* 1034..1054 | 470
